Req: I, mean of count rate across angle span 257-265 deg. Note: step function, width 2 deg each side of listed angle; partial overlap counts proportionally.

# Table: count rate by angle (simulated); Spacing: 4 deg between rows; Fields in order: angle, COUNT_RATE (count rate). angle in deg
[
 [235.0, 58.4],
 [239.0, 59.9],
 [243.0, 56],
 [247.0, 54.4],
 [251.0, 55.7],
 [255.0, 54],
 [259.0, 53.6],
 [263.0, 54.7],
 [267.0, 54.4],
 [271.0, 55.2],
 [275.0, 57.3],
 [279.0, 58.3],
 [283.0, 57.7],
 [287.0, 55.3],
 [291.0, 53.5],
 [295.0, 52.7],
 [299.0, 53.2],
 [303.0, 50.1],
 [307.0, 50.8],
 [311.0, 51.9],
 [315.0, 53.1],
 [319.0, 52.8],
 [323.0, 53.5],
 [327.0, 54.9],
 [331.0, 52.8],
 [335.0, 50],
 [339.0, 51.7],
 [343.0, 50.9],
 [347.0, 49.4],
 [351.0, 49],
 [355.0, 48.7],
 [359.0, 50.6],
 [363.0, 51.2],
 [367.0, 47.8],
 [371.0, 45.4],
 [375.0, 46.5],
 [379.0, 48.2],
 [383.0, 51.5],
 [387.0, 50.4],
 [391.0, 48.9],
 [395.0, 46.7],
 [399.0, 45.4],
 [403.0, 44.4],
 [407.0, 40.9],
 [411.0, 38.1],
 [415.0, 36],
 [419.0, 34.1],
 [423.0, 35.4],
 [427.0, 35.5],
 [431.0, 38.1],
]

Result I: 54.2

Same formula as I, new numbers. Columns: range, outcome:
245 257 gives 54.7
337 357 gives 49.9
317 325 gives 53.1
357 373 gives 48.8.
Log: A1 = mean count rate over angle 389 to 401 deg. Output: 47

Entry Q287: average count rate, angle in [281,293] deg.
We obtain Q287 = 55.5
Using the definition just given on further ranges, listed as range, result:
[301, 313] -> 50.9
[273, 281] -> 57.8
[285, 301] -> 53.7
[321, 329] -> 54.2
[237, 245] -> 58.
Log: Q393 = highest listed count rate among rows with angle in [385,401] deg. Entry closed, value 50.4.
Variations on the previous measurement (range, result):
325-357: 54.9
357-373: 51.2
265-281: 58.3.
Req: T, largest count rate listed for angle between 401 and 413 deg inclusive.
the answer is 44.4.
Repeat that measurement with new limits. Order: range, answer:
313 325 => 53.5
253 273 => 55.2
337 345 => 51.7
